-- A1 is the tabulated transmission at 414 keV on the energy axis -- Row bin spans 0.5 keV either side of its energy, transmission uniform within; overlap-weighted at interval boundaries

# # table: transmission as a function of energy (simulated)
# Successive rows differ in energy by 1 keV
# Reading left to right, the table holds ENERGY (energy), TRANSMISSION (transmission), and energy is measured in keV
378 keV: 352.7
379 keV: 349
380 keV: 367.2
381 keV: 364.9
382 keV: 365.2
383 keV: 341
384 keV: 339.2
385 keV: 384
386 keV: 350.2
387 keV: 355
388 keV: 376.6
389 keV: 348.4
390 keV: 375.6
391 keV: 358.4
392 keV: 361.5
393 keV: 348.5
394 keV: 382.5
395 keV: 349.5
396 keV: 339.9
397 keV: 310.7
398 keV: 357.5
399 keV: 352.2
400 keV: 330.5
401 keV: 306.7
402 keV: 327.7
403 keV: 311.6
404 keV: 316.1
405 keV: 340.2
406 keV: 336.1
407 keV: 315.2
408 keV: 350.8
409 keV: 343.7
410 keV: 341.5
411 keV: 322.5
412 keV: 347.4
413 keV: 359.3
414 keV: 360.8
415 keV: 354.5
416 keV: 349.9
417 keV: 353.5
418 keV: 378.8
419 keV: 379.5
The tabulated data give 360.8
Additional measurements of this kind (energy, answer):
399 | 352.2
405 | 340.2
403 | 311.6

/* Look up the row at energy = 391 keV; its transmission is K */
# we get 358.4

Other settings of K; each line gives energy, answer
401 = 306.7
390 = 375.6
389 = 348.4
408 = 350.8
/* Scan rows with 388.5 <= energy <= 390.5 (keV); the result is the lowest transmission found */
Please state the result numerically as 348.4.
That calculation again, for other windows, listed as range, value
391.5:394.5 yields 348.5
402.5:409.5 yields 311.6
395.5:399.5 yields 310.7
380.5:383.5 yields 341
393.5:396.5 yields 339.9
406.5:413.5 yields 315.2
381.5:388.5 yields 339.2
